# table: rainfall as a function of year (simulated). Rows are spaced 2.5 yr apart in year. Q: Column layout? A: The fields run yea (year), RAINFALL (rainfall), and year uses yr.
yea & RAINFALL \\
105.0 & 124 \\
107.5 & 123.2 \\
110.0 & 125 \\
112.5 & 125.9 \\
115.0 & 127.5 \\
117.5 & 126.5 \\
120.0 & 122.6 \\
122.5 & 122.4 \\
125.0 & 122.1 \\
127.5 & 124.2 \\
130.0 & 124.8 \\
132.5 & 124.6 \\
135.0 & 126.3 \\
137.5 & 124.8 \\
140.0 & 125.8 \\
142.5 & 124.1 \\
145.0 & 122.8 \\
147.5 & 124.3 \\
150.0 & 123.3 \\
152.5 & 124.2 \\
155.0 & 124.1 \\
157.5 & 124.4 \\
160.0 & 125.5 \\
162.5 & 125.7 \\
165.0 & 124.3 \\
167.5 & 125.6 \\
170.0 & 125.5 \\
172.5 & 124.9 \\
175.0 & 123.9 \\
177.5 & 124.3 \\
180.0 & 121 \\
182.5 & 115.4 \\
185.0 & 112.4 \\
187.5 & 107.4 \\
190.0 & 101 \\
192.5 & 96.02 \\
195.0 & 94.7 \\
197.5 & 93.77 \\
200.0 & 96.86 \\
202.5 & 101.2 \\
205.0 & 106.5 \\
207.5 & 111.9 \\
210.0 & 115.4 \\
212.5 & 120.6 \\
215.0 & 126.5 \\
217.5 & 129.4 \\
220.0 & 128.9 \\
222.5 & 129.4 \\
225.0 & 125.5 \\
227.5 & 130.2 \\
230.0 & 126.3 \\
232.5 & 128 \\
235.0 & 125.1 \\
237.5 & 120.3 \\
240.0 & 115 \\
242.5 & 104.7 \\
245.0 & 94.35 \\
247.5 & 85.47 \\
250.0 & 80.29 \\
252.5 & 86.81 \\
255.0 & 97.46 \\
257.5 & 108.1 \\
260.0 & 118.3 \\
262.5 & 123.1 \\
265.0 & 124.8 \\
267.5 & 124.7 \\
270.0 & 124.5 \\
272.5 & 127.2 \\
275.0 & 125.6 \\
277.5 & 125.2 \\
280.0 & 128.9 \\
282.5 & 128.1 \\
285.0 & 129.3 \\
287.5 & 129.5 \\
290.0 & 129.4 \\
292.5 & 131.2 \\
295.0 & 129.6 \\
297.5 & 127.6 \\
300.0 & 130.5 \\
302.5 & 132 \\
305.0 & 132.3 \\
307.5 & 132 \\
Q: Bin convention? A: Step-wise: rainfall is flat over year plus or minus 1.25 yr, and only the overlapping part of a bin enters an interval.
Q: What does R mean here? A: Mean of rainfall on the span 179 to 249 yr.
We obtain 113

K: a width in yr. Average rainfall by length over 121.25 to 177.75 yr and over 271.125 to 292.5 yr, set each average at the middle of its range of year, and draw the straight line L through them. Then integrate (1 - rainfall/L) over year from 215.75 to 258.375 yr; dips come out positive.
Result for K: 4.7 yr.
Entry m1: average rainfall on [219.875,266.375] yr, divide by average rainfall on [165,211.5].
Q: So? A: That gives 1.0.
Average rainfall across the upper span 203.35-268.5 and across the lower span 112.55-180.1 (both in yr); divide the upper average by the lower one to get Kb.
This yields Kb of 0.92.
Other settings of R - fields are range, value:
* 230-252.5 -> 107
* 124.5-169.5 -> 125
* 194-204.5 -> 97.4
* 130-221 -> 118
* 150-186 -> 123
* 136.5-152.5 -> 124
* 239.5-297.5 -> 116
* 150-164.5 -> 125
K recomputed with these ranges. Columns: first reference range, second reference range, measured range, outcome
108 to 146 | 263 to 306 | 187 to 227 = 4.6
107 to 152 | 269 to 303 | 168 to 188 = 0.9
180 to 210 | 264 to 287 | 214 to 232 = -2.5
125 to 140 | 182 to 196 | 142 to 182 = -3.6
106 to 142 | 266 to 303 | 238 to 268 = 5.3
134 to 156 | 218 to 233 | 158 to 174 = 0.0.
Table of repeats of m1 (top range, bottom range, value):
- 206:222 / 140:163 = 0.98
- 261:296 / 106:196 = 1.05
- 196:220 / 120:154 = 0.90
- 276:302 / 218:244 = 1.05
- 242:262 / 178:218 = 0.89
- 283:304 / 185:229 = 1.15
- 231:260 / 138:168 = 0.84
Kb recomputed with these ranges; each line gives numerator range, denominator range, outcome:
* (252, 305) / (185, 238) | 1.08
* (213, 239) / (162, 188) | 1.05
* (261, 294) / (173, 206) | 1.18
